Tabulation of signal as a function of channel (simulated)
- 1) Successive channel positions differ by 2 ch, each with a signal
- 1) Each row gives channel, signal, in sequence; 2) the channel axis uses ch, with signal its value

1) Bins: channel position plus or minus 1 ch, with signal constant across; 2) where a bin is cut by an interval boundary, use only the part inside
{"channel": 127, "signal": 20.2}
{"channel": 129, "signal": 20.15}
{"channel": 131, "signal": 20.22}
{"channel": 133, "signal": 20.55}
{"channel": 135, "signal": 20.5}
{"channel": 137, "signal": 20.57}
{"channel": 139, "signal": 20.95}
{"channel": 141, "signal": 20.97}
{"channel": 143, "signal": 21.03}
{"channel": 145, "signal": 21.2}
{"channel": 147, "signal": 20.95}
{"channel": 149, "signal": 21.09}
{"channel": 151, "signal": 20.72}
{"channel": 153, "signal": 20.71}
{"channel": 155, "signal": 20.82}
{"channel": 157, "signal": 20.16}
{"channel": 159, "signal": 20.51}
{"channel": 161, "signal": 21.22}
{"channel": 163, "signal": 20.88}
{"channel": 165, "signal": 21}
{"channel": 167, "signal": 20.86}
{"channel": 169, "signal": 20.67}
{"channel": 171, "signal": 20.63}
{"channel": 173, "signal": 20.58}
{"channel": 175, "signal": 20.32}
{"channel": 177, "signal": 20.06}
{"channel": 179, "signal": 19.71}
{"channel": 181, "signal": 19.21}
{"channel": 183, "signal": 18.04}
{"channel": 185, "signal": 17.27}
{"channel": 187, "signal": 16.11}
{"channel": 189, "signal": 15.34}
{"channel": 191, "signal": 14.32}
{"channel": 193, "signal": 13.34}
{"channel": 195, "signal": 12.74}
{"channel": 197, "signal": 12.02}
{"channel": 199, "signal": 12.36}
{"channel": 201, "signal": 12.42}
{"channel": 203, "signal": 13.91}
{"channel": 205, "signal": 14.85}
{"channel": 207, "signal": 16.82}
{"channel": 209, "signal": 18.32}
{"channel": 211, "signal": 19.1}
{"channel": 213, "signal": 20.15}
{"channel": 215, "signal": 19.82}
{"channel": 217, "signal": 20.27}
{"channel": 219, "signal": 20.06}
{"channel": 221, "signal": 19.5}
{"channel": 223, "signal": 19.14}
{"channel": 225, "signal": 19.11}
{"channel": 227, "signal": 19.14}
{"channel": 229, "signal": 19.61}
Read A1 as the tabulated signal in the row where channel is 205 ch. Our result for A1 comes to 14.85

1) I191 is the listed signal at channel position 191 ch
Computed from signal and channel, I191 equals 14.32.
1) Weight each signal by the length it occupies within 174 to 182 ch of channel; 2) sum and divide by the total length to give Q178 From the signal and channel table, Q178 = 19.8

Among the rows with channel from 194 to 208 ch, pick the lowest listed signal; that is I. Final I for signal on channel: 12.02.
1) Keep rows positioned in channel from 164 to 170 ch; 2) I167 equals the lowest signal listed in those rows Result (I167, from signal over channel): 20.67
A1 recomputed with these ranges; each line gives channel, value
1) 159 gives 20.51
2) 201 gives 12.42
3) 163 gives 20.88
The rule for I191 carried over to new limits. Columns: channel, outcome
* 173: 20.58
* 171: 20.63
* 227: 19.14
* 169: 20.67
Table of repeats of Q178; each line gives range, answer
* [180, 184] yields 18.6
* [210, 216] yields 19.7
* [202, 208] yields 15.2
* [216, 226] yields 19.6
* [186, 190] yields 15.7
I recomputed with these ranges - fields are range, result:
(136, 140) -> 20.57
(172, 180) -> 19.71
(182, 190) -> 15.34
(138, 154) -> 20.71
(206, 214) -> 16.82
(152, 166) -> 20.16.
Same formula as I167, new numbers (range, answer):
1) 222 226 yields 19.11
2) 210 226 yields 19.1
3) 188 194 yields 13.34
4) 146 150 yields 20.95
